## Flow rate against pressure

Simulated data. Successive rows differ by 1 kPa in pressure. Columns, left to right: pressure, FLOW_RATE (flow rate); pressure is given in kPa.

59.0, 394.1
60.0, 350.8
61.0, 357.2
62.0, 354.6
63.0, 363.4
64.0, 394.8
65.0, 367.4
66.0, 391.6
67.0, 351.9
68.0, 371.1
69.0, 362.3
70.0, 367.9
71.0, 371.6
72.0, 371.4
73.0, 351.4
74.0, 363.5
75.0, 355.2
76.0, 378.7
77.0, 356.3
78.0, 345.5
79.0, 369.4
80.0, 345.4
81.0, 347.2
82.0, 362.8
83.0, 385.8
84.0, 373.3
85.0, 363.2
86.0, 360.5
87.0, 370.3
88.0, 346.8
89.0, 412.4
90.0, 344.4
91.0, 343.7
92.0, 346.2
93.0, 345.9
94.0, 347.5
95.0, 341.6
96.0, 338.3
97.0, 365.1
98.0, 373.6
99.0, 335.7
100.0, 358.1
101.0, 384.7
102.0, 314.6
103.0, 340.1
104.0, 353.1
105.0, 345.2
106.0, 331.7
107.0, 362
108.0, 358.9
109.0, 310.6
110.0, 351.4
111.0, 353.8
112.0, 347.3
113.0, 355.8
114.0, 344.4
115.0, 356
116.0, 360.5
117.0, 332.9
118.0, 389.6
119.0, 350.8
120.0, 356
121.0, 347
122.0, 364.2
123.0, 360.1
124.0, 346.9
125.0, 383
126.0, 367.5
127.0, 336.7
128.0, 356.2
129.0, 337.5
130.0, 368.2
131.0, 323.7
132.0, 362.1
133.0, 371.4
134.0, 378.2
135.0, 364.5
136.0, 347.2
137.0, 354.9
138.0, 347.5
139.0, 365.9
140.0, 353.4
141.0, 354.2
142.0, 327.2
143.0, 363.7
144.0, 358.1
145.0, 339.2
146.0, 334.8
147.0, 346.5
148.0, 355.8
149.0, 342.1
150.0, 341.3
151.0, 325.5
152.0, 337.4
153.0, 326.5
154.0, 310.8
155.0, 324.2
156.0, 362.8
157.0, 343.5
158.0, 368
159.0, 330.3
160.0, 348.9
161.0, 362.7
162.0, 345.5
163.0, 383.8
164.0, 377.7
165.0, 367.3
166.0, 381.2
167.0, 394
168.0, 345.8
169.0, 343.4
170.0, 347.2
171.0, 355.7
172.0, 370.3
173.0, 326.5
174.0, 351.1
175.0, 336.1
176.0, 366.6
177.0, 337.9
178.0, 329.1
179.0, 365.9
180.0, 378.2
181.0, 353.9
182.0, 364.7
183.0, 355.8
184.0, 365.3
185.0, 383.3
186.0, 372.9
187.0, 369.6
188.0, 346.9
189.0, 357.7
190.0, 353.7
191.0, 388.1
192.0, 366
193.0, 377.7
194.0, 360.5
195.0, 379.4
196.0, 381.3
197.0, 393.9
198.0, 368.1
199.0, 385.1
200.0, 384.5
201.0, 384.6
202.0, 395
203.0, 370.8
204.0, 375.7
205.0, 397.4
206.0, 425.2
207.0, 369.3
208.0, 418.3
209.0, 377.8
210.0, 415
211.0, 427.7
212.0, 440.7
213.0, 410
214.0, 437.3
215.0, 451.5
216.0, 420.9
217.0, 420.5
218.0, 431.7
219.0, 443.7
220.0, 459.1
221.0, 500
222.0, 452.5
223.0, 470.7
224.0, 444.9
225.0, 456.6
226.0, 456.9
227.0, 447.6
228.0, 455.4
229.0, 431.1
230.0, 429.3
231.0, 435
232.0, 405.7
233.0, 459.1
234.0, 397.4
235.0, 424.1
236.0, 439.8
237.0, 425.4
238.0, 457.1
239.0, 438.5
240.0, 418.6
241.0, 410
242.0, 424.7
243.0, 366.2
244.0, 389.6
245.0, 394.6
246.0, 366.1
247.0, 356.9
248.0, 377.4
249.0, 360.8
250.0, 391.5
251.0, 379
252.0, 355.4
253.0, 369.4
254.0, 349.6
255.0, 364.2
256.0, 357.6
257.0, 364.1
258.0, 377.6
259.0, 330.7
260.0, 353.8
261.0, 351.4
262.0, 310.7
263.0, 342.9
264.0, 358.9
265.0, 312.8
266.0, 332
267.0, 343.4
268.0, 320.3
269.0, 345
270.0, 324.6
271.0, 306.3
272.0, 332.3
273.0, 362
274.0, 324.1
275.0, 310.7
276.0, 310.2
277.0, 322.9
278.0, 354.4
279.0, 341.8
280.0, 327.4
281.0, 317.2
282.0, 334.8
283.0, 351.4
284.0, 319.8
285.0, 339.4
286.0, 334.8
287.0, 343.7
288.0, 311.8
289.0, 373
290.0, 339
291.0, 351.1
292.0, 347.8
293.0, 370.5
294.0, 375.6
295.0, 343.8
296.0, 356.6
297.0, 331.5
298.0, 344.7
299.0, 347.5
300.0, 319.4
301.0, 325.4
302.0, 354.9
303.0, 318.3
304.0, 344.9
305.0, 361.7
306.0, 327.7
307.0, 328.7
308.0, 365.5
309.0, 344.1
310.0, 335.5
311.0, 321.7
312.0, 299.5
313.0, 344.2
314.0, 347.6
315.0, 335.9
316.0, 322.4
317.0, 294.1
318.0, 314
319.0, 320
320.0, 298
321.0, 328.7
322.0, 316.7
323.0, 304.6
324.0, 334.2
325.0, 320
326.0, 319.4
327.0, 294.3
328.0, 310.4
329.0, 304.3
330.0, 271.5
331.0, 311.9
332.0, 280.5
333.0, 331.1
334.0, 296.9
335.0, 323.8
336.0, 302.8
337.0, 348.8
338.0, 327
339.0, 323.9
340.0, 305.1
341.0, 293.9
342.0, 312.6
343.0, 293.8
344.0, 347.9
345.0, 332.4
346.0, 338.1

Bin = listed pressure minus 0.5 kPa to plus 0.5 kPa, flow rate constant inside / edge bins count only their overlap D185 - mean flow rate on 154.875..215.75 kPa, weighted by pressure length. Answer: 373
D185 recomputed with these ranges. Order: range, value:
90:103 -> 349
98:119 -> 350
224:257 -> 406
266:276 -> 329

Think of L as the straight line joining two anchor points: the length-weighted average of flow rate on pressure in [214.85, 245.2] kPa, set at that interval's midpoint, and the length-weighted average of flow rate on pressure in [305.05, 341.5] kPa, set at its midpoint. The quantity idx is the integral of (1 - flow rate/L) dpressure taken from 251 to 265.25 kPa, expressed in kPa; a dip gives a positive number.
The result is 1.7 kPa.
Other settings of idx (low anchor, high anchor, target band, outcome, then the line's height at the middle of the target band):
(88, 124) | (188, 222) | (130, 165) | 2.2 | 373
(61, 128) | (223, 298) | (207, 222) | -2.6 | 367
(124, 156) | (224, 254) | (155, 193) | 1.1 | 370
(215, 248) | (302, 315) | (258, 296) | 3.7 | 375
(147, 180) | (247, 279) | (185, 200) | -1.0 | 349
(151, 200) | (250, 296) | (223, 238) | -3.8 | 350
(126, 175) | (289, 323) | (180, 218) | -4.6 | 346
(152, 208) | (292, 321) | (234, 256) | -2.7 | 349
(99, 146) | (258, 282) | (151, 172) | -0.3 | 347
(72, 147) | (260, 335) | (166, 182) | -0.4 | 346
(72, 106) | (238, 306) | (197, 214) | -2.1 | 353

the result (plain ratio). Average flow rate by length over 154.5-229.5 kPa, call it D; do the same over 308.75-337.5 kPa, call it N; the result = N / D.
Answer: 0.82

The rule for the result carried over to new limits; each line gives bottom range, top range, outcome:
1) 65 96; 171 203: 1.01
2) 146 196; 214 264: 1.14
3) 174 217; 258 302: 0.88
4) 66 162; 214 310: 1.06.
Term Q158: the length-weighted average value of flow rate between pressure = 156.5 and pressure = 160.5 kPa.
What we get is 348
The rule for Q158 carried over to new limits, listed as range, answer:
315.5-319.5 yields 313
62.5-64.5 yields 379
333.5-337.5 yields 318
